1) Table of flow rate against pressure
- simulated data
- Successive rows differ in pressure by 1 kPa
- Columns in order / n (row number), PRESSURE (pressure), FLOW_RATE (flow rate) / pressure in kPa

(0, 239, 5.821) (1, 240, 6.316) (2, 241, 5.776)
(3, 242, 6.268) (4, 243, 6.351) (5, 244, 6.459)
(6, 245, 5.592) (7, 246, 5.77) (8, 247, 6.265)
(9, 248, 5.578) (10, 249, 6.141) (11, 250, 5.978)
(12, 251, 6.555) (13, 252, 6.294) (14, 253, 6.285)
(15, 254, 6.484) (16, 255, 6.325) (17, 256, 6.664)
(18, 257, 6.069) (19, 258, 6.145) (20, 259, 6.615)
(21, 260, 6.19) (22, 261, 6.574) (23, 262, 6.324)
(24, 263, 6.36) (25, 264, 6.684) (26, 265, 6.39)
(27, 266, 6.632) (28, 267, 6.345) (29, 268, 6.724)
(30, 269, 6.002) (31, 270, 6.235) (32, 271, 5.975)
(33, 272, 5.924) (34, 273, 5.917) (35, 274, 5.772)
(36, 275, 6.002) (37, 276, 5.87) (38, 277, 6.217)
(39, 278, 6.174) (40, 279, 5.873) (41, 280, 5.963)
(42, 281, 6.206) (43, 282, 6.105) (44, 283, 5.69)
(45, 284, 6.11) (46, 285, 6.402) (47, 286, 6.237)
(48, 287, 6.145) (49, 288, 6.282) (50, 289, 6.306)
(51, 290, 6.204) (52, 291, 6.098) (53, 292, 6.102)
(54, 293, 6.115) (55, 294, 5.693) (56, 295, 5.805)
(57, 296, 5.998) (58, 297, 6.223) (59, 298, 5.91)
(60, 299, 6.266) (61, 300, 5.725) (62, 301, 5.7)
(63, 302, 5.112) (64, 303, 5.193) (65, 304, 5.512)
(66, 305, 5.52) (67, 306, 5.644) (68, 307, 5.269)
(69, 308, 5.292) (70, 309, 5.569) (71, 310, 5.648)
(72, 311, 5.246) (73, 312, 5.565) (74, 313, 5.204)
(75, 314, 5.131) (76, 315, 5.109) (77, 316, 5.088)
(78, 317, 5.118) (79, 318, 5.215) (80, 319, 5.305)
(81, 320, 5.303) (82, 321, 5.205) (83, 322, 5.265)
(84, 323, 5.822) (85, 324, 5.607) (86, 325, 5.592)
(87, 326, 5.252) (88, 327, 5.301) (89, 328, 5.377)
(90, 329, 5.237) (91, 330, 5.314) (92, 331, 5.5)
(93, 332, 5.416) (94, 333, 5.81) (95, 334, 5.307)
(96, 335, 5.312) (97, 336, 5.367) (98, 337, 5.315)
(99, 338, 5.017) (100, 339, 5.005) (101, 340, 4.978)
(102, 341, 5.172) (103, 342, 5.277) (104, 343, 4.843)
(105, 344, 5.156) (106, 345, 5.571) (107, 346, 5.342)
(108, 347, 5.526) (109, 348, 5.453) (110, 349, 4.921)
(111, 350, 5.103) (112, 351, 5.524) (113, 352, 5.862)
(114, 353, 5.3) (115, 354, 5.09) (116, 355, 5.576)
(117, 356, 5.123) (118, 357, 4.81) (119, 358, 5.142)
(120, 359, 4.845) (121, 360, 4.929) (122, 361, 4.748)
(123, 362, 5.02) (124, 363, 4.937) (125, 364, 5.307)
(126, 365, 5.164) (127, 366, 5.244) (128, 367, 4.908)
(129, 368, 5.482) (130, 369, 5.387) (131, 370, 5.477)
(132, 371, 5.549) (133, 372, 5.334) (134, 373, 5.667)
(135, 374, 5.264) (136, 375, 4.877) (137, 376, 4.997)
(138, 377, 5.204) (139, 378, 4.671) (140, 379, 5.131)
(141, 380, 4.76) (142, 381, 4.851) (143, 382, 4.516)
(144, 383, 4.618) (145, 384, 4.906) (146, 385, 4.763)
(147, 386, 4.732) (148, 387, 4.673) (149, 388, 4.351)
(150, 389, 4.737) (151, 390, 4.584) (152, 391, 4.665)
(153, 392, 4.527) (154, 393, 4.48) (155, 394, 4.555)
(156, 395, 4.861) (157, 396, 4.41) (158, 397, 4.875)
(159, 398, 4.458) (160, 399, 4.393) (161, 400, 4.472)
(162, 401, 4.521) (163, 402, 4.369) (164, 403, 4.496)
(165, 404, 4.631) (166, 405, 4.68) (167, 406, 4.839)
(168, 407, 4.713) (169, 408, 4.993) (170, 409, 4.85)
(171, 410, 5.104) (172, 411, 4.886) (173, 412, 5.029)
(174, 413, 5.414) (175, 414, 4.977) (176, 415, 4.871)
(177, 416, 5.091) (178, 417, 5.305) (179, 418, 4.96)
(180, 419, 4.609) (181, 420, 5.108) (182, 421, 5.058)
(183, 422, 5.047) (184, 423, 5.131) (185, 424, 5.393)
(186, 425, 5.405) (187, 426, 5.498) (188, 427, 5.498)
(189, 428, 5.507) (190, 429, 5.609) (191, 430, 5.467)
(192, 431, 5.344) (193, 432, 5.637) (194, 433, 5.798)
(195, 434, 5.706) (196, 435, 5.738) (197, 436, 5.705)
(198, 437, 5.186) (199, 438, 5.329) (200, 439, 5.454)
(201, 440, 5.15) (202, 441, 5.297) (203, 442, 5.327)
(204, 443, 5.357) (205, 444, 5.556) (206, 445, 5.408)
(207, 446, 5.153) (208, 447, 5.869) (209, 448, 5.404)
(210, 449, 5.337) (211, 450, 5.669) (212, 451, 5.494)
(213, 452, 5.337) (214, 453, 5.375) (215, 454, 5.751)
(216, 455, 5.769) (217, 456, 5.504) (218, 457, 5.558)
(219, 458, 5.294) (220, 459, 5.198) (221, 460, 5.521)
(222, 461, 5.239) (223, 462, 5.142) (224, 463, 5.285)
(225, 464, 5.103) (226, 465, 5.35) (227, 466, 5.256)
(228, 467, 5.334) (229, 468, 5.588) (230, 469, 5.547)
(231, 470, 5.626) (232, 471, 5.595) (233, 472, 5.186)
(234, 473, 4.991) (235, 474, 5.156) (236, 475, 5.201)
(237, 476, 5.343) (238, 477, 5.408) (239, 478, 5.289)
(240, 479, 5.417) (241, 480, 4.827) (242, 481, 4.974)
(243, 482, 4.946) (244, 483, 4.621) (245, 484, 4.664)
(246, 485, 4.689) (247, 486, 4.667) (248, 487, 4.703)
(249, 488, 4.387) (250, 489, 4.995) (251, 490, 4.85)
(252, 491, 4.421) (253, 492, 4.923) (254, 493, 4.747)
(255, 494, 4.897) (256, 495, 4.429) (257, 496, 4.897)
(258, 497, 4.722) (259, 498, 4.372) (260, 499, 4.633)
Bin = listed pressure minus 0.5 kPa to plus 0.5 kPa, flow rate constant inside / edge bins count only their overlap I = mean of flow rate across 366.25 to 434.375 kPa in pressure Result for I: 4.98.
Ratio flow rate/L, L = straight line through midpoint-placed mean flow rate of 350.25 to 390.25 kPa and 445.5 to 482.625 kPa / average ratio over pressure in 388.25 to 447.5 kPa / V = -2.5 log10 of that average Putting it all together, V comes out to 0.030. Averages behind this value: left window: 5.05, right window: 5.35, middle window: 5.07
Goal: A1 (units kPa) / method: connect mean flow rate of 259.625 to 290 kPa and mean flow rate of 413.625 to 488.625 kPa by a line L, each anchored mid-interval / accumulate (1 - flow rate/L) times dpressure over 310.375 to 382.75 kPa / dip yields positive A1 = 7.4 kPa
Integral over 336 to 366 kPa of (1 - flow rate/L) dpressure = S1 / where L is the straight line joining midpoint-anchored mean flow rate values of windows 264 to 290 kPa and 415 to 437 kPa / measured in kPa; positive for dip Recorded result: 2.99 kPa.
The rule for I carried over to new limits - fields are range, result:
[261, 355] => 5.67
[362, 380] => 5.19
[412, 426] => 5.12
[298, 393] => 5.21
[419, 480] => 5.39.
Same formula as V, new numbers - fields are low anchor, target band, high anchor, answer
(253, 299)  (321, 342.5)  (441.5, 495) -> 0.11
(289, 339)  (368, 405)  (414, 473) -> 0.13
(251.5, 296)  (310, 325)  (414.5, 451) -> 0.12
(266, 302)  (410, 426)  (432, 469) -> 0.09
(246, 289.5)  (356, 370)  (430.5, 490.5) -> 0.13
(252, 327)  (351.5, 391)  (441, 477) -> 0.13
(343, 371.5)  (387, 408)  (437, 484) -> 0.15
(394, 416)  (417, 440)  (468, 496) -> -0.11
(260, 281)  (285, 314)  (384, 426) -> 0.02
